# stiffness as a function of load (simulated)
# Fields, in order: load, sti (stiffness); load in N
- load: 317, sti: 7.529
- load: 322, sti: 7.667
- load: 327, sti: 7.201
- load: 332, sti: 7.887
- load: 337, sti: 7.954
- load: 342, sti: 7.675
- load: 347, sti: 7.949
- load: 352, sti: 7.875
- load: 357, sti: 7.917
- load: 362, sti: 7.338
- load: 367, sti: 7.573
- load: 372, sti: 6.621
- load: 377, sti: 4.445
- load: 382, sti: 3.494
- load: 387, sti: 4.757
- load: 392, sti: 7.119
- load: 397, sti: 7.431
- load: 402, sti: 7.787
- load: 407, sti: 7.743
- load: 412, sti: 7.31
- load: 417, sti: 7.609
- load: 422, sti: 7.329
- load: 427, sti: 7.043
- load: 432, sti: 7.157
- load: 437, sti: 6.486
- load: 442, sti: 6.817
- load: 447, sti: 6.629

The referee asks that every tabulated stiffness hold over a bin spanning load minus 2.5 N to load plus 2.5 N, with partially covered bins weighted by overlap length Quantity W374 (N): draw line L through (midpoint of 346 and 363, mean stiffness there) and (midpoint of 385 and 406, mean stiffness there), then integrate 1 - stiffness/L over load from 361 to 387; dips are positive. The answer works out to 5.97 N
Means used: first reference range 7.79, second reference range 6.89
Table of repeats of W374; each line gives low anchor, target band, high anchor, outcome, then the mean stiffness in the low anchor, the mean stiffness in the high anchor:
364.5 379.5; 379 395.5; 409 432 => 3.4 N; 6.21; 7.31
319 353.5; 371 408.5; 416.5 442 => 6.2 N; 7.74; 7.06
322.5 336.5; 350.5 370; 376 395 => -4.5 N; 7.62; 5.06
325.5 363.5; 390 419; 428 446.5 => -1.5 N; 7.75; 6.82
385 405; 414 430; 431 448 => -1.3 N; 6.85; 6.75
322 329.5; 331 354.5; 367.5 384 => -4.4 N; 7.36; 5.22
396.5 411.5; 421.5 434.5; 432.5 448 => -0.2 N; 7.64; 6.71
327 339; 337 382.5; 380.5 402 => 0.3 N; 7.77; 6.05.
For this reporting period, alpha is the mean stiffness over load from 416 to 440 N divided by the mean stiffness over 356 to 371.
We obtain 0.9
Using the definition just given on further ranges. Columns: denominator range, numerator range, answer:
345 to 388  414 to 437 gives 1.11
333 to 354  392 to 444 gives 0.92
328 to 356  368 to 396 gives 0.71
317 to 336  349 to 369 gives 1.01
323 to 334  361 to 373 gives 0.96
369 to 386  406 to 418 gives 1.53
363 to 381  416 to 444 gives 1.16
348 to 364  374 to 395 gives 0.65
